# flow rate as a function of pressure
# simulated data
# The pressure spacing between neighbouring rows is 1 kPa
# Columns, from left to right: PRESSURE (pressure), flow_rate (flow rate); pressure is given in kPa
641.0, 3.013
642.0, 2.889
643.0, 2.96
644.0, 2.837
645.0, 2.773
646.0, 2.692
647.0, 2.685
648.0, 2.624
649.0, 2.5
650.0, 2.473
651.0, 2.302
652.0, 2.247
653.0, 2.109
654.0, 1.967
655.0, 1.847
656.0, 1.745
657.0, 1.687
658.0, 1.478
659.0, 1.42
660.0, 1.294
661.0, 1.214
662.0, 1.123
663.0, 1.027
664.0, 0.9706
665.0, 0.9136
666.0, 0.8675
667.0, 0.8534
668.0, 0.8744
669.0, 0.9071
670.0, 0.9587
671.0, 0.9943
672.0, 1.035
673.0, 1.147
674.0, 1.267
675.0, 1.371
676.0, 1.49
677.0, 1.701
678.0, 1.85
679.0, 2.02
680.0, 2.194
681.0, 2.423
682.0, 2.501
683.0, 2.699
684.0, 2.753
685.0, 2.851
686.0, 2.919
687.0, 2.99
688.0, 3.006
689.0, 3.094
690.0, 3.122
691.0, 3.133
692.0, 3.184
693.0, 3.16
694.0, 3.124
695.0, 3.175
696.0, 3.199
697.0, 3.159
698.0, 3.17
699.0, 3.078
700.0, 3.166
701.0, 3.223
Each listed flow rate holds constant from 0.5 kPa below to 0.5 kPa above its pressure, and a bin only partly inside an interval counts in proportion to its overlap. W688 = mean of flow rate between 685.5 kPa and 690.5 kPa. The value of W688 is 3.03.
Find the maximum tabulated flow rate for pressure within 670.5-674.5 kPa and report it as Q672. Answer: 1.267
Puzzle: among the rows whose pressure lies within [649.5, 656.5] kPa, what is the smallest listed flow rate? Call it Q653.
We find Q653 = 1.745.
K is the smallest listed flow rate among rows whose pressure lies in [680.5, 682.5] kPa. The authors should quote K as 2.423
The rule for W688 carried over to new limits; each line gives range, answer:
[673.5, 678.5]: 1.54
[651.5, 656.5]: 1.98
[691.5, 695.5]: 3.16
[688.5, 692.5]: 3.13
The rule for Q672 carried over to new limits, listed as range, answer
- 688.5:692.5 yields 3.184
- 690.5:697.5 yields 3.199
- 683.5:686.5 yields 2.919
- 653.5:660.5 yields 1.967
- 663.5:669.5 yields 0.9706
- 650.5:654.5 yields 2.302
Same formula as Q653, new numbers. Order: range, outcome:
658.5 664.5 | 0.9706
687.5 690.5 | 3.006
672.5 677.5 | 1.147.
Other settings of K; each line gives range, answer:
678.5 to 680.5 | 2.02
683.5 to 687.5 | 2.753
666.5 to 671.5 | 0.8534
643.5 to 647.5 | 2.685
